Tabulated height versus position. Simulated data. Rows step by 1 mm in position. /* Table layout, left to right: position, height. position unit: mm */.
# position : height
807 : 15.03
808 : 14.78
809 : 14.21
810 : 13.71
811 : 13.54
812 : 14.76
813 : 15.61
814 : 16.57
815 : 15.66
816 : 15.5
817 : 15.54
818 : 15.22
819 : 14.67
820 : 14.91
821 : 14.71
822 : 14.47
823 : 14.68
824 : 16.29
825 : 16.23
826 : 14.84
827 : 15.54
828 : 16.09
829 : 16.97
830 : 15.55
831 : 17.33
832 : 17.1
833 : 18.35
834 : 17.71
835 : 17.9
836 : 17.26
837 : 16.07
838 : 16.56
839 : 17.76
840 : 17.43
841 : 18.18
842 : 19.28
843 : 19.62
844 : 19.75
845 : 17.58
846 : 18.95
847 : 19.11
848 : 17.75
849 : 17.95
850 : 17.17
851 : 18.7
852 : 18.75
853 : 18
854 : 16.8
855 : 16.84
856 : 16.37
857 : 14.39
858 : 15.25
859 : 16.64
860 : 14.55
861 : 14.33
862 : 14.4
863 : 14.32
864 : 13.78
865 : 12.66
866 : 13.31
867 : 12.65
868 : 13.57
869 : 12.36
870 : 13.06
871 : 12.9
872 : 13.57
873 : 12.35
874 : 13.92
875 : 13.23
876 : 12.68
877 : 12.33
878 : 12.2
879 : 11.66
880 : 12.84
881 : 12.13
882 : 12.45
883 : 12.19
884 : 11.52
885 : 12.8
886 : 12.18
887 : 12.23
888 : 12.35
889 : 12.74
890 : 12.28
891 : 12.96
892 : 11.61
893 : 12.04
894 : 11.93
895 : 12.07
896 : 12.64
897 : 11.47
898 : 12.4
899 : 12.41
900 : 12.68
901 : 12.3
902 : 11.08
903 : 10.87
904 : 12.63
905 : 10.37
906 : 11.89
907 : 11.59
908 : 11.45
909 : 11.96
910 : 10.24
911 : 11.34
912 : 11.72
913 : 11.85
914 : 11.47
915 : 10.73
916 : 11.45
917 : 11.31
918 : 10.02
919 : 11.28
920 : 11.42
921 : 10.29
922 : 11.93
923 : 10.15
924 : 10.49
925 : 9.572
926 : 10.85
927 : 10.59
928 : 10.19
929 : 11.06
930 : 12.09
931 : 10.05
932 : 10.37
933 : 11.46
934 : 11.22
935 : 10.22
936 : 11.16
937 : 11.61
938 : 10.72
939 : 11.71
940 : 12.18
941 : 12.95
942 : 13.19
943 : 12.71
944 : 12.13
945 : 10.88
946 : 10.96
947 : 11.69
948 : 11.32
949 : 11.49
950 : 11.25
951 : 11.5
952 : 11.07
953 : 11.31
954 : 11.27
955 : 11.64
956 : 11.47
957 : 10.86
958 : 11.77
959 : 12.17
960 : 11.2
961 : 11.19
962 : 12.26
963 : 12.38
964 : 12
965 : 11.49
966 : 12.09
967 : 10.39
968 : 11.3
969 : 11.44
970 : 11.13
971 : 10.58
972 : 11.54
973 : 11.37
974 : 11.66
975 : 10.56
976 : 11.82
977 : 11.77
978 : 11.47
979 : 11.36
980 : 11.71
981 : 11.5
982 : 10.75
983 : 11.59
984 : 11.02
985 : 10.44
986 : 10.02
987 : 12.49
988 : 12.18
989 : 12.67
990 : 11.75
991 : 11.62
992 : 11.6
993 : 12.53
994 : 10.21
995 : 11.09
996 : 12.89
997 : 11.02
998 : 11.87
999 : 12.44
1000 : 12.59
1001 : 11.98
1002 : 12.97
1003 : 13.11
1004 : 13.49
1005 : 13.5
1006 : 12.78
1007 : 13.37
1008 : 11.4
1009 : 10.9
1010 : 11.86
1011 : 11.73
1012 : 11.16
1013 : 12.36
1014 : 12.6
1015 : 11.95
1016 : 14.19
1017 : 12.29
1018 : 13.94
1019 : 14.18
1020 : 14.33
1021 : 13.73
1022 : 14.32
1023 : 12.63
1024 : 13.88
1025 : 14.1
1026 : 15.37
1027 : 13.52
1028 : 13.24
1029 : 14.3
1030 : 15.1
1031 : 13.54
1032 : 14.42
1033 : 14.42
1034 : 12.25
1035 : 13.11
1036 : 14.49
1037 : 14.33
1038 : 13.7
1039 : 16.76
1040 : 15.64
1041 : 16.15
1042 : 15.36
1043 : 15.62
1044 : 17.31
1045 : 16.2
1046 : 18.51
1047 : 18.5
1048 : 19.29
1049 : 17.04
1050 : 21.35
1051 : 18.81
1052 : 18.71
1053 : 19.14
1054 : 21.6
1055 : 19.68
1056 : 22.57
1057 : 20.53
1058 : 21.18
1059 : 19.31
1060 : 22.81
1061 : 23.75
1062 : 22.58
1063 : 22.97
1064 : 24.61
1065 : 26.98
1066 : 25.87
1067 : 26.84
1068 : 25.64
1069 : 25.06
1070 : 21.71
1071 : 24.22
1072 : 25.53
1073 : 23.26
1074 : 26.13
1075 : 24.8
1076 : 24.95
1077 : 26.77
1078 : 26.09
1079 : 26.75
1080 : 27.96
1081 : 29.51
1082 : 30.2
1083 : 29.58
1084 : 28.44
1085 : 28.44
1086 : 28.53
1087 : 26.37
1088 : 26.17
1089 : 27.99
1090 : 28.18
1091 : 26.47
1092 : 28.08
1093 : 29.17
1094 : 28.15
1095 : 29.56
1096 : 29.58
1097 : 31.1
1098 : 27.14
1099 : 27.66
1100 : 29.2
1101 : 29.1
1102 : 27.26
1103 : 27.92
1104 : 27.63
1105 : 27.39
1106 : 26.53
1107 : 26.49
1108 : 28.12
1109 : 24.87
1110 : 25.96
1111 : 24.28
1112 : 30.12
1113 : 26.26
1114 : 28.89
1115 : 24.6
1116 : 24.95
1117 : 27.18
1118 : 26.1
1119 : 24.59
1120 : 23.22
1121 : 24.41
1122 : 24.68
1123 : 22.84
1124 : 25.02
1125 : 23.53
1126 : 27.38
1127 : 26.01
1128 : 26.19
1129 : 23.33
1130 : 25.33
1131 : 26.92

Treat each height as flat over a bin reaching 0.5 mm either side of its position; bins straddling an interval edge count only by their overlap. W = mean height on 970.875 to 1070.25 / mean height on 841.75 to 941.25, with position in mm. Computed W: 1.2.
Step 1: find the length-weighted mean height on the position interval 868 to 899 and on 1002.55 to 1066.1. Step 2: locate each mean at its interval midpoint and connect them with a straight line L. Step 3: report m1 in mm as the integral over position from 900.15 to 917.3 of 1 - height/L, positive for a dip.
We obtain 2.1 mm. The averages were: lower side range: 12.5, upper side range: 16.2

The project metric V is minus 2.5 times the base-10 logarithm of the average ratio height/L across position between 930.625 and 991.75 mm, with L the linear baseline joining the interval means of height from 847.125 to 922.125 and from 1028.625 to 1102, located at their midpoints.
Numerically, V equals 0.43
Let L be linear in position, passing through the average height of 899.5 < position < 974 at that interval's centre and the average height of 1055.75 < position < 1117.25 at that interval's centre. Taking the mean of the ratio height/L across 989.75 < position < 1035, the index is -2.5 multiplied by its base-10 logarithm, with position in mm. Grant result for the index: 0.42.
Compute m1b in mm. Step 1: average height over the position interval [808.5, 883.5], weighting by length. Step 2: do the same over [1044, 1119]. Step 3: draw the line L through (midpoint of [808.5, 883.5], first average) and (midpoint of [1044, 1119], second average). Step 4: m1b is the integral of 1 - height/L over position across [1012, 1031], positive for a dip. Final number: 7.6 mm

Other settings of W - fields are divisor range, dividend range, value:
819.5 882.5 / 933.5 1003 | 0.74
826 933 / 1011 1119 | 1.59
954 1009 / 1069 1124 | 2.29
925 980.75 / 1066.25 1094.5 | 2.35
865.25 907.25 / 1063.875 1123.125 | 2.17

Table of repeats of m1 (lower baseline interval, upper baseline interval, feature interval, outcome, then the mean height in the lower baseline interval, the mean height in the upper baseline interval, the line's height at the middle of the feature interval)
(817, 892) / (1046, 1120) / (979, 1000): 9.5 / 15.2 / 25.4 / 21.2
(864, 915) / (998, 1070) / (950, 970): 3.9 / 12.2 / 16.4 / 14.3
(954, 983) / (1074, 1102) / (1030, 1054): 5.9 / 11.5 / 28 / 21.6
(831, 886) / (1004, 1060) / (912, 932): 5.8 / 15.4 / 15.4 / 15.4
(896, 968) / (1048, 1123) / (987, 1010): 7.0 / 11.4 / 25.6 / 17.5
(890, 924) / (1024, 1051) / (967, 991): 4.2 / 11.6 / 15.6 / 13.8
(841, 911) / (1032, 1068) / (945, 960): 4.4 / 13.9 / 19.1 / 16.2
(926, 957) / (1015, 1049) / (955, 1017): 6.0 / 11.4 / 14.8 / 13.1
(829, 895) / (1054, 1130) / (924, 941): 6.8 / 15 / 26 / 18.4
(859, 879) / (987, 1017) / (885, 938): 6.3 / 13.3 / 12.2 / 13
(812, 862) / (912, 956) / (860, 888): 3.3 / 16.7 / 11.2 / 14.6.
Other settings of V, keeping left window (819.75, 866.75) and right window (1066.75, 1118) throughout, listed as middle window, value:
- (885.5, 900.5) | 0.46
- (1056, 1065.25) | 0.14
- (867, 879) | 0.35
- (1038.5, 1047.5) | 0.44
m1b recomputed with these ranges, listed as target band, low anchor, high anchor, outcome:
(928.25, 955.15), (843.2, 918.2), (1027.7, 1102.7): 8.2 mm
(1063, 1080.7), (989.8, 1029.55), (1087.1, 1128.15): -3.1 mm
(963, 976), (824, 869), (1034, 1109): 5.8 mm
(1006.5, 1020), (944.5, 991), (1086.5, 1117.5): 3.5 mm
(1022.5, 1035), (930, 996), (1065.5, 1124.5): 3.4 mm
